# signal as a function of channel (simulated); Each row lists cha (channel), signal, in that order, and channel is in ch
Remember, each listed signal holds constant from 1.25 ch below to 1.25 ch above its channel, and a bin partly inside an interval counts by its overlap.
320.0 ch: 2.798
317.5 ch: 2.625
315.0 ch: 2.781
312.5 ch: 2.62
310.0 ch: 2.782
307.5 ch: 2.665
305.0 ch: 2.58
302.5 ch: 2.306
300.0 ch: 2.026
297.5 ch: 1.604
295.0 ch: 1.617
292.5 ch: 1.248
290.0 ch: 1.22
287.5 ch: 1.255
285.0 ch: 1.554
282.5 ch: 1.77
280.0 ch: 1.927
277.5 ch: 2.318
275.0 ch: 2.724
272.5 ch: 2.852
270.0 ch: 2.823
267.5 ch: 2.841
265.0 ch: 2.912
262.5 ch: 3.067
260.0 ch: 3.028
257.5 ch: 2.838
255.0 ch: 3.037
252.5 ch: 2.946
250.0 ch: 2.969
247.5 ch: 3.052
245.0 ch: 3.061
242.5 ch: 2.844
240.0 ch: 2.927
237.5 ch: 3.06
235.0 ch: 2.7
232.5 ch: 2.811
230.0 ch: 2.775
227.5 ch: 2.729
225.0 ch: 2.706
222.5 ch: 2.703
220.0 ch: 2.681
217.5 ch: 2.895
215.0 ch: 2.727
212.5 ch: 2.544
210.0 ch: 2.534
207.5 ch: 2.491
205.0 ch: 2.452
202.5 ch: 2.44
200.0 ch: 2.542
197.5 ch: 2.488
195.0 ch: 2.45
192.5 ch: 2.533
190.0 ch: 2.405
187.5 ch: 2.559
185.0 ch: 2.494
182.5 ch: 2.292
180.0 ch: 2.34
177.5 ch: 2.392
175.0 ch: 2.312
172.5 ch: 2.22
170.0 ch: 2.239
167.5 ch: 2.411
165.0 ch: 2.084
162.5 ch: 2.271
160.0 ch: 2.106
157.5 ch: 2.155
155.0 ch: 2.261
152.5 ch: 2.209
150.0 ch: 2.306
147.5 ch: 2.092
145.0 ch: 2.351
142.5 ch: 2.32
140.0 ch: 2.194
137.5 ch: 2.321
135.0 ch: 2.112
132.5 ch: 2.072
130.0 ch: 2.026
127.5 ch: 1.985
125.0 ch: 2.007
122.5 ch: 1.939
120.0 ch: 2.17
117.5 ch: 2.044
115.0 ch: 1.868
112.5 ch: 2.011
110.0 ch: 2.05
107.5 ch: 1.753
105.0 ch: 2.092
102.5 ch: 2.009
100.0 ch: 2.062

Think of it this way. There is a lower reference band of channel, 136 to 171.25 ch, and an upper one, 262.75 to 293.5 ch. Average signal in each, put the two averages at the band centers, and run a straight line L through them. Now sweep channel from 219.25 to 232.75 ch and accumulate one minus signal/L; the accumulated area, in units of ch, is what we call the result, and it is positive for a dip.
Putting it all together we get -3.33 ch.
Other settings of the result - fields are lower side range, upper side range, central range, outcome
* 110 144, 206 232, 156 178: 1.0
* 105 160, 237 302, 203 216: -1.4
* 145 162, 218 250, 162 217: 1.4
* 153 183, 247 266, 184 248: -0.6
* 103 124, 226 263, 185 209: 0.9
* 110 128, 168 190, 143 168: 0.0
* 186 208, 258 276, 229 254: -1.6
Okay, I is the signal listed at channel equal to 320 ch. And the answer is 2.798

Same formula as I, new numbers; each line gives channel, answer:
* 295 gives 1.617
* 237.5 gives 3.06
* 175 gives 2.312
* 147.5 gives 2.092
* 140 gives 2.194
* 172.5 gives 2.22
